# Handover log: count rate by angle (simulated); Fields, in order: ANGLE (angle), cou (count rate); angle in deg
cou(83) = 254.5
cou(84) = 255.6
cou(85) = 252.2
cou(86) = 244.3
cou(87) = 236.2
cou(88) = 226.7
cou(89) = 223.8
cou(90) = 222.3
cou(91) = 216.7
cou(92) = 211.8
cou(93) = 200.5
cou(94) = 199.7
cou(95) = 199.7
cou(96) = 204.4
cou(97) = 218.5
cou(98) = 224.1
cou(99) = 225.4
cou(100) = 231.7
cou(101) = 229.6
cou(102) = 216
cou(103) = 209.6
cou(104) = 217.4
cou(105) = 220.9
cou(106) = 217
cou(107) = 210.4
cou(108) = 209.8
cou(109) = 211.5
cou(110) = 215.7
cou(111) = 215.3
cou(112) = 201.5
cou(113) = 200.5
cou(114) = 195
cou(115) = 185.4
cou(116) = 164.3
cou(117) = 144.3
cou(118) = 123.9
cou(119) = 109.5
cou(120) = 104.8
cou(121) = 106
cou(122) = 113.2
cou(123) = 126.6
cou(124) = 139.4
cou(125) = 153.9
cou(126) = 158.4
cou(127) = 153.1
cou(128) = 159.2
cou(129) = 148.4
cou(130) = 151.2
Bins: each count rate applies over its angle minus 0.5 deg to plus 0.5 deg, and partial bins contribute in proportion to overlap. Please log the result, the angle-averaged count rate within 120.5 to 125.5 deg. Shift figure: 128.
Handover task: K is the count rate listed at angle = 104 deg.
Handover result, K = 217.4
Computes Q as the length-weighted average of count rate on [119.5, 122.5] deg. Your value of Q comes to 108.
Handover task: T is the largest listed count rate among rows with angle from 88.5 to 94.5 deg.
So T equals 223.8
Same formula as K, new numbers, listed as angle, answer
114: 195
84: 255.6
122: 113.2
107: 210.4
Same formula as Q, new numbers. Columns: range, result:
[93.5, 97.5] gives 206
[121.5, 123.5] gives 120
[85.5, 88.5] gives 236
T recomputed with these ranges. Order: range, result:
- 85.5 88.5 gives 244.3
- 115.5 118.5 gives 164.3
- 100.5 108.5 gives 229.6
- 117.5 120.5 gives 123.9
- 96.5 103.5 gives 231.7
